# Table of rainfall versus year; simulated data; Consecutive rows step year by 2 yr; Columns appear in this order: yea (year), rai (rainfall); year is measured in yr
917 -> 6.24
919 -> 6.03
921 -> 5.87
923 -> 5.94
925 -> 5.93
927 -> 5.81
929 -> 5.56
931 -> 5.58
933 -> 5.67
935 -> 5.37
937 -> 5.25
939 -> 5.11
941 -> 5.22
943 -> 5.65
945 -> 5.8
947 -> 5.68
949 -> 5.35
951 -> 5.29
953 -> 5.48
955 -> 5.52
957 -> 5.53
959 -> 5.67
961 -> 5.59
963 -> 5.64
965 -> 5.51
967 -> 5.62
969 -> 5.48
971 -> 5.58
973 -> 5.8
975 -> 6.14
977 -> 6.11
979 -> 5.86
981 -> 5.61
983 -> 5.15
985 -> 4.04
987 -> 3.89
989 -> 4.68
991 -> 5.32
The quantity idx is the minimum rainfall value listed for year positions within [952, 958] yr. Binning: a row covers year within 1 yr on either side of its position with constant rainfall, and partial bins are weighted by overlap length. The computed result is 5.48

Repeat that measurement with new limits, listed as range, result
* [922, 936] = 5.37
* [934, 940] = 5.11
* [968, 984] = 5.15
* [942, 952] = 5.29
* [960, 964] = 5.59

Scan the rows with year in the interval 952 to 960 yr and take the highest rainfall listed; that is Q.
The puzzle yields 5.67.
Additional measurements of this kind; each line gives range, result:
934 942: 5.37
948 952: 5.35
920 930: 5.94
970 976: 6.14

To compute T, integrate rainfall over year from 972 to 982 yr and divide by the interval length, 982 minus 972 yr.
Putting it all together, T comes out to 5.9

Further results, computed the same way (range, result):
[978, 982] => 5.74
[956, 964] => 5.61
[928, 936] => 5.54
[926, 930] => 5.68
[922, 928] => 5.89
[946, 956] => 5.46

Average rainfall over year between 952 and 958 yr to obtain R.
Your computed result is 5.51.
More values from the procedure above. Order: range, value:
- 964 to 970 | 5.54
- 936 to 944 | 5.31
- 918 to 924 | 5.95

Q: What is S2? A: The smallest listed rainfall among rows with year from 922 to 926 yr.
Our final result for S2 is 5.93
